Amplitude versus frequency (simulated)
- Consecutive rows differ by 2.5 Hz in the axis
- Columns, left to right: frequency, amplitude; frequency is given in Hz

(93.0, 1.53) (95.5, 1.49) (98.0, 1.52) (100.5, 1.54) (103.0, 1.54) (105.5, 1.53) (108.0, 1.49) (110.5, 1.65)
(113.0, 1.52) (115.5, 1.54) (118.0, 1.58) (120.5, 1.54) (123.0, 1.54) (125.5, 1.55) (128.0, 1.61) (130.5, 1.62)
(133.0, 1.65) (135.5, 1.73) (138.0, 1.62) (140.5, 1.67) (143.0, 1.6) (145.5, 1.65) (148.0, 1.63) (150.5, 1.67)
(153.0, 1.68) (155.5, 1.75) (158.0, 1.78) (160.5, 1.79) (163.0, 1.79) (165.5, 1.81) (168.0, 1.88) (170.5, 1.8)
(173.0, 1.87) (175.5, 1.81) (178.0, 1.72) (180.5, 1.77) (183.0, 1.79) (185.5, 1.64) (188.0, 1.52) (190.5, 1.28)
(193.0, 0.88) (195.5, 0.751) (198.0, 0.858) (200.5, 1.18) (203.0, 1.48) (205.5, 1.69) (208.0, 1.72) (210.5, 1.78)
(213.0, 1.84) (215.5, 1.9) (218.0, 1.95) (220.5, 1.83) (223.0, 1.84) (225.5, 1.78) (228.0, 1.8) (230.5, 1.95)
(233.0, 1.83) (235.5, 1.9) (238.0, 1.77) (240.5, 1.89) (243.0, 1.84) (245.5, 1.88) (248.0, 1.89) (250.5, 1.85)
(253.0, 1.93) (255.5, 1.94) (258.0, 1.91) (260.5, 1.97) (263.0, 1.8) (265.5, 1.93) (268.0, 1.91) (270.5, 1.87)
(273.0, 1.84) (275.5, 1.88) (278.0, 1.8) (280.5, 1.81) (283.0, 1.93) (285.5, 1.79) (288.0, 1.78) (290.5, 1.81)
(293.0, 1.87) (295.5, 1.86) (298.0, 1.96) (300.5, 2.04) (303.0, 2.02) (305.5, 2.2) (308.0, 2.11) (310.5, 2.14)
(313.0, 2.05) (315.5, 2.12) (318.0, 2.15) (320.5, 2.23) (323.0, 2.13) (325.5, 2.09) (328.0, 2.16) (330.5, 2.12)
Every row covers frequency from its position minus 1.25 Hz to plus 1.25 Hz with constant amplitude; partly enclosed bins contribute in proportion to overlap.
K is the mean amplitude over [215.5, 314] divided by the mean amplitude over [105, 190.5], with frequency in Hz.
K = 1.14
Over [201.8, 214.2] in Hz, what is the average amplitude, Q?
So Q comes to 1.7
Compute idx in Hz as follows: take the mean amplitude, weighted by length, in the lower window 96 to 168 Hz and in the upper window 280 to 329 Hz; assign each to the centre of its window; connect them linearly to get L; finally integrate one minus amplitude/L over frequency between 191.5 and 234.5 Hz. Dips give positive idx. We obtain 5.3 Hz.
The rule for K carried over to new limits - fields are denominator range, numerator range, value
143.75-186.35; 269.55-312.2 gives 1.10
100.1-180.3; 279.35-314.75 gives 1.18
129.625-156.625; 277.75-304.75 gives 1.14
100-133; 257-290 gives 1.19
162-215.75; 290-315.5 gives 1.28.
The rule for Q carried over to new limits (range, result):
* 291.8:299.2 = 1.9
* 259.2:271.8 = 1.9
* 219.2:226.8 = 1.82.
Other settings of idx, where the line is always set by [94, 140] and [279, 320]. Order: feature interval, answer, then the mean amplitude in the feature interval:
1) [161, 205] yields 4.8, 1.53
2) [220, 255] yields -0.3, 1.86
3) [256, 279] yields 0.3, 1.88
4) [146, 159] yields -0.4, 1.7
